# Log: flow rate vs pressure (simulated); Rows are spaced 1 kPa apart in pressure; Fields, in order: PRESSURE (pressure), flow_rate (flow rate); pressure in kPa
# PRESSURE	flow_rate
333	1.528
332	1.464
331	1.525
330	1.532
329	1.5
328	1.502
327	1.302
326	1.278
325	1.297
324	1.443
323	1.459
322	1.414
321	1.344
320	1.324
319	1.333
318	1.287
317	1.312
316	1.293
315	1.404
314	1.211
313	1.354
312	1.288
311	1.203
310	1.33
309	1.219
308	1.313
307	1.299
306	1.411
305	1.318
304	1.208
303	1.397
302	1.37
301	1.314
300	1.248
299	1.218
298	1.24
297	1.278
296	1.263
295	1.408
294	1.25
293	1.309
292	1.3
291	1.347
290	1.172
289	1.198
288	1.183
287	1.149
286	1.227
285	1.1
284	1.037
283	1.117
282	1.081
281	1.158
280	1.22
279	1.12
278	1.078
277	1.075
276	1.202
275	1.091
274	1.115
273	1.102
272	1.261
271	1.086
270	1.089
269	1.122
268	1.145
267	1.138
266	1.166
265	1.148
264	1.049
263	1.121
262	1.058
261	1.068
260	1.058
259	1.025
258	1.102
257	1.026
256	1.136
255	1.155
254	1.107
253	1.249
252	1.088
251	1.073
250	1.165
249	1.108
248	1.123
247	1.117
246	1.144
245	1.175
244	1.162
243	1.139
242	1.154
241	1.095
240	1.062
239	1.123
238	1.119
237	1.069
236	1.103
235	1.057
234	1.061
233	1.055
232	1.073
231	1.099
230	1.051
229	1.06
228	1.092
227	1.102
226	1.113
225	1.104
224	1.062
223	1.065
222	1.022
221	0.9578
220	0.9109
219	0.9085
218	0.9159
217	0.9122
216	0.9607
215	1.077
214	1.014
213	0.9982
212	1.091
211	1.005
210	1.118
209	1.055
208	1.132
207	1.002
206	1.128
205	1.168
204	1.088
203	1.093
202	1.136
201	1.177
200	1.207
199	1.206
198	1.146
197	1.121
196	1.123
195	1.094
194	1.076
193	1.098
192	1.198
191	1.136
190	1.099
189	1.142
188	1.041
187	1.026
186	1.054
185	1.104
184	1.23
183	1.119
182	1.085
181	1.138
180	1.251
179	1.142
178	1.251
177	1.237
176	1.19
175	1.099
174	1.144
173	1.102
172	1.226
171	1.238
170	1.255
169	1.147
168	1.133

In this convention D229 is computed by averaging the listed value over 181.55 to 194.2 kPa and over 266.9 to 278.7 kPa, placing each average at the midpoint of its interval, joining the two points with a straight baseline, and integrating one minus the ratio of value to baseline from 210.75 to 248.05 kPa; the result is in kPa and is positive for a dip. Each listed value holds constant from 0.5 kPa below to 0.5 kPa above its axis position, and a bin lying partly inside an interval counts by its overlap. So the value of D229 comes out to 1.8 kPa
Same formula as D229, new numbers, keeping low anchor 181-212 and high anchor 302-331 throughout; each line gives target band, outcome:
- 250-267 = 1.77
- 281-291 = 1.05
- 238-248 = 0.62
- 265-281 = 1.60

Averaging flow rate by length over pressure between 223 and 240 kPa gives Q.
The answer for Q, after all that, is 1.08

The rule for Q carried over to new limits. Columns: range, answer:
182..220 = 1.08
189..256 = 1.09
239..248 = 1.13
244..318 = 1.19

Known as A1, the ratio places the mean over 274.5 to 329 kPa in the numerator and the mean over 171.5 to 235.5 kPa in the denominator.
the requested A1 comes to 1.2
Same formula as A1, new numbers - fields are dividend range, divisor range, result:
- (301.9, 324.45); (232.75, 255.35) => 1.19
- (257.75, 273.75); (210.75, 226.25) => 1.10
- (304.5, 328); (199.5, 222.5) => 1.27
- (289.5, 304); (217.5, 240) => 1.23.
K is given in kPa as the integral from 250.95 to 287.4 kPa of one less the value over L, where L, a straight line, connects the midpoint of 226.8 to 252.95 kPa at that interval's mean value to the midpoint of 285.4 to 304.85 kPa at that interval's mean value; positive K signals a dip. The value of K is 2.2 kPa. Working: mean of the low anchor 1.11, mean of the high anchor 1.27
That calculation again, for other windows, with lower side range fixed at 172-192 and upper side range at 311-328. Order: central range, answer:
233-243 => 1.03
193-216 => 1.42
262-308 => 3.18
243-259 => 1.45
